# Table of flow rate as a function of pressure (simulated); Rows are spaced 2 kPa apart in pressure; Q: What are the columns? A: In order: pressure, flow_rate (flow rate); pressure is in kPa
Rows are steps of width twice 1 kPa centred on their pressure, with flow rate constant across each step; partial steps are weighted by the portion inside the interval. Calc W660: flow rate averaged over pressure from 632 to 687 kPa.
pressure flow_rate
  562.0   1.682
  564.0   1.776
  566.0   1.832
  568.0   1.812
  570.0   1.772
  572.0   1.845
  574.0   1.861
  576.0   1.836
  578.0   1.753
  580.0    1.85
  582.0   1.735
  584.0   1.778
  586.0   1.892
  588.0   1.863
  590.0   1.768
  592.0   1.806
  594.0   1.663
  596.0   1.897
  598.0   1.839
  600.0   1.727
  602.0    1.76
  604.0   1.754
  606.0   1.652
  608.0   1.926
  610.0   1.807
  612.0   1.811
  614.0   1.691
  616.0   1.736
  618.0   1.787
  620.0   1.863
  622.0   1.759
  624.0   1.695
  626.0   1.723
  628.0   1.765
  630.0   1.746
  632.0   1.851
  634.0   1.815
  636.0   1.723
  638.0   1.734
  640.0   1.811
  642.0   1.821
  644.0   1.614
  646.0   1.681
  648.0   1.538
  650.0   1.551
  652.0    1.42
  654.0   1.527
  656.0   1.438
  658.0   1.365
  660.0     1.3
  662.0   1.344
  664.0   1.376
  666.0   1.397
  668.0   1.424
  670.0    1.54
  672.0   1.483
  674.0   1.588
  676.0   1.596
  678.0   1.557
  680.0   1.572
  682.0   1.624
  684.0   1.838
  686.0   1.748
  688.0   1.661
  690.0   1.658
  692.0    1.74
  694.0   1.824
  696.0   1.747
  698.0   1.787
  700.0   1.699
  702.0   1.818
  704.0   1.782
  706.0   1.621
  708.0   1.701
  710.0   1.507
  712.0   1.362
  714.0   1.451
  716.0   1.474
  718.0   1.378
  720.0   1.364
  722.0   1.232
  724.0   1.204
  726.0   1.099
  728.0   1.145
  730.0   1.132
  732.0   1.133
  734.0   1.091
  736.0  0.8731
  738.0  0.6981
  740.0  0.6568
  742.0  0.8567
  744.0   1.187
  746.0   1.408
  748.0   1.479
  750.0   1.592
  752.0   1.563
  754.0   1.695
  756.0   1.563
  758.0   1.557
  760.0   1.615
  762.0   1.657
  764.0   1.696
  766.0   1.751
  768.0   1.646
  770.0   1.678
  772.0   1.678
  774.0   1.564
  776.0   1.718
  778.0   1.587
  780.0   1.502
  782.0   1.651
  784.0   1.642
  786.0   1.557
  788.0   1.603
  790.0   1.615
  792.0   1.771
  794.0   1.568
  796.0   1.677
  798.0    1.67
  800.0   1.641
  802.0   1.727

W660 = 1.58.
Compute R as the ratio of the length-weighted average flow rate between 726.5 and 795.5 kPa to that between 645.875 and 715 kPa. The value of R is 0.92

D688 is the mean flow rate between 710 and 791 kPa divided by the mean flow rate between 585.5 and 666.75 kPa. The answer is 0.84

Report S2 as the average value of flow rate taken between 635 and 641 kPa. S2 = 1.76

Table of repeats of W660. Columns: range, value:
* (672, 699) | 1.68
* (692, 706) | 1.76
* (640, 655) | 1.61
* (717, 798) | 1.43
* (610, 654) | 1.72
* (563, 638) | 1.79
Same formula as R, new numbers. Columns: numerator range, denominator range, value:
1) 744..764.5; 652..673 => 1.10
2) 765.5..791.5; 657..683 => 1.11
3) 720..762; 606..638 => 0.71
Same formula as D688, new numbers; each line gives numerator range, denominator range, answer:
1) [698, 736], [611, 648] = 0.80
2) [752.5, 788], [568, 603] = 0.90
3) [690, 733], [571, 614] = 0.83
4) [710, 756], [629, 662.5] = 0.77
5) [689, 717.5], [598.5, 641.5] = 0.93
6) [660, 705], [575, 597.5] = 0.90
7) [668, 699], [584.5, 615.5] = 0.93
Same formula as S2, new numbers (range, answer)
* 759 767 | 1.68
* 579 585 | 1.79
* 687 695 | 1.72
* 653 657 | 1.48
